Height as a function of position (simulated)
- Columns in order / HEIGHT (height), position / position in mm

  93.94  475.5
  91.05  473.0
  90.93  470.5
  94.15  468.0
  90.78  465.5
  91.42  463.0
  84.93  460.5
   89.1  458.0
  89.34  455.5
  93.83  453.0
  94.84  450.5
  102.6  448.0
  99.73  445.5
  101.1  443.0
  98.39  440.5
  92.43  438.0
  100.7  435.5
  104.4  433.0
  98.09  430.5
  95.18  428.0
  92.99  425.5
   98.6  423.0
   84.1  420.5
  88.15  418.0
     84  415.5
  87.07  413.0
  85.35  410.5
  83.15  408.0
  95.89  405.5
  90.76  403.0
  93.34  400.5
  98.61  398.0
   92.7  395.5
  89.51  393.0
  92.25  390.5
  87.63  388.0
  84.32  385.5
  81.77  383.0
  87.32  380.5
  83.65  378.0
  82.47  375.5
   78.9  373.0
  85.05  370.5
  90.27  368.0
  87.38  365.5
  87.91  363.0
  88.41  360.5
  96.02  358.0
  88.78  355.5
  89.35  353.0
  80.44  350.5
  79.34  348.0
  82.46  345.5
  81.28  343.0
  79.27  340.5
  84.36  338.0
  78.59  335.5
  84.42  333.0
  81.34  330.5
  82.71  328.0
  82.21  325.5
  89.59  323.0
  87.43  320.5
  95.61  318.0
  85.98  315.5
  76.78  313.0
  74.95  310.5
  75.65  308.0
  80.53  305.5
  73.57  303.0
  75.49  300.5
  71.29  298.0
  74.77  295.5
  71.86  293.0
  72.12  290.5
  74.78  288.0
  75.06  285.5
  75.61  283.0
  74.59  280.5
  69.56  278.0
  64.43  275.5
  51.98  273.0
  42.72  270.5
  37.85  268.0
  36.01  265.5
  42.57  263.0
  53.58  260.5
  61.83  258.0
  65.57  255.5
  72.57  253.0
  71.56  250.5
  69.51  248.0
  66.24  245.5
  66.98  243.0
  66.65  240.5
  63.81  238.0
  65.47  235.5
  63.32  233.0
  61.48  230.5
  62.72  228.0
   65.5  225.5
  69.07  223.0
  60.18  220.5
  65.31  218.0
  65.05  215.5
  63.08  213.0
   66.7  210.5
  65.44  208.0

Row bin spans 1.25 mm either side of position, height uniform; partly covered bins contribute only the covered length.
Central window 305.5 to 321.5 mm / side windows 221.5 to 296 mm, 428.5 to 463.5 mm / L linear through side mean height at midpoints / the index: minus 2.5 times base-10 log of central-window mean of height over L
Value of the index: -0.132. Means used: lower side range 63.5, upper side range 95.9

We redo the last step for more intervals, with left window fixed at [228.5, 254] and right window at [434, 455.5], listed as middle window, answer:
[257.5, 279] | 0.364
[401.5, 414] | 0.040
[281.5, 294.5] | -0.004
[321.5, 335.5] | -0.050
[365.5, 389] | 0.032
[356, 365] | -0.070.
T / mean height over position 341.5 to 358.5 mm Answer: 84.8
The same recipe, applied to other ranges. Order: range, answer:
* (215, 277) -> 60.5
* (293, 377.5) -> 82.7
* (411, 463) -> 93.8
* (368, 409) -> 88.1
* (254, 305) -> 63.6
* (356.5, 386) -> 86.2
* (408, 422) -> 85.7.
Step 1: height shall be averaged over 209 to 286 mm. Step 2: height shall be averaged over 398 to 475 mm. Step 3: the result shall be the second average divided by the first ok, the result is 1.5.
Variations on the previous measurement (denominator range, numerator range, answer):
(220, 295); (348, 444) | 1.42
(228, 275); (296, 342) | 1.37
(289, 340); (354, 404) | 1.11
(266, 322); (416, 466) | 1.32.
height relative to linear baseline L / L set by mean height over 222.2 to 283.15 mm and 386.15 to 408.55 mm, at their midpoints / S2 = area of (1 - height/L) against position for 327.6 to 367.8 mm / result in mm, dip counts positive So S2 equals -1.71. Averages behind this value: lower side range 61.3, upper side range 91.6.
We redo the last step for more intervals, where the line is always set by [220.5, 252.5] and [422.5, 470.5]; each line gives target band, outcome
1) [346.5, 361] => -0.81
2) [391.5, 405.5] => -0.74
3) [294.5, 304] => 0.12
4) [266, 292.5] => 3.23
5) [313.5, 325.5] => -1.63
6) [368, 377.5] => 0.18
